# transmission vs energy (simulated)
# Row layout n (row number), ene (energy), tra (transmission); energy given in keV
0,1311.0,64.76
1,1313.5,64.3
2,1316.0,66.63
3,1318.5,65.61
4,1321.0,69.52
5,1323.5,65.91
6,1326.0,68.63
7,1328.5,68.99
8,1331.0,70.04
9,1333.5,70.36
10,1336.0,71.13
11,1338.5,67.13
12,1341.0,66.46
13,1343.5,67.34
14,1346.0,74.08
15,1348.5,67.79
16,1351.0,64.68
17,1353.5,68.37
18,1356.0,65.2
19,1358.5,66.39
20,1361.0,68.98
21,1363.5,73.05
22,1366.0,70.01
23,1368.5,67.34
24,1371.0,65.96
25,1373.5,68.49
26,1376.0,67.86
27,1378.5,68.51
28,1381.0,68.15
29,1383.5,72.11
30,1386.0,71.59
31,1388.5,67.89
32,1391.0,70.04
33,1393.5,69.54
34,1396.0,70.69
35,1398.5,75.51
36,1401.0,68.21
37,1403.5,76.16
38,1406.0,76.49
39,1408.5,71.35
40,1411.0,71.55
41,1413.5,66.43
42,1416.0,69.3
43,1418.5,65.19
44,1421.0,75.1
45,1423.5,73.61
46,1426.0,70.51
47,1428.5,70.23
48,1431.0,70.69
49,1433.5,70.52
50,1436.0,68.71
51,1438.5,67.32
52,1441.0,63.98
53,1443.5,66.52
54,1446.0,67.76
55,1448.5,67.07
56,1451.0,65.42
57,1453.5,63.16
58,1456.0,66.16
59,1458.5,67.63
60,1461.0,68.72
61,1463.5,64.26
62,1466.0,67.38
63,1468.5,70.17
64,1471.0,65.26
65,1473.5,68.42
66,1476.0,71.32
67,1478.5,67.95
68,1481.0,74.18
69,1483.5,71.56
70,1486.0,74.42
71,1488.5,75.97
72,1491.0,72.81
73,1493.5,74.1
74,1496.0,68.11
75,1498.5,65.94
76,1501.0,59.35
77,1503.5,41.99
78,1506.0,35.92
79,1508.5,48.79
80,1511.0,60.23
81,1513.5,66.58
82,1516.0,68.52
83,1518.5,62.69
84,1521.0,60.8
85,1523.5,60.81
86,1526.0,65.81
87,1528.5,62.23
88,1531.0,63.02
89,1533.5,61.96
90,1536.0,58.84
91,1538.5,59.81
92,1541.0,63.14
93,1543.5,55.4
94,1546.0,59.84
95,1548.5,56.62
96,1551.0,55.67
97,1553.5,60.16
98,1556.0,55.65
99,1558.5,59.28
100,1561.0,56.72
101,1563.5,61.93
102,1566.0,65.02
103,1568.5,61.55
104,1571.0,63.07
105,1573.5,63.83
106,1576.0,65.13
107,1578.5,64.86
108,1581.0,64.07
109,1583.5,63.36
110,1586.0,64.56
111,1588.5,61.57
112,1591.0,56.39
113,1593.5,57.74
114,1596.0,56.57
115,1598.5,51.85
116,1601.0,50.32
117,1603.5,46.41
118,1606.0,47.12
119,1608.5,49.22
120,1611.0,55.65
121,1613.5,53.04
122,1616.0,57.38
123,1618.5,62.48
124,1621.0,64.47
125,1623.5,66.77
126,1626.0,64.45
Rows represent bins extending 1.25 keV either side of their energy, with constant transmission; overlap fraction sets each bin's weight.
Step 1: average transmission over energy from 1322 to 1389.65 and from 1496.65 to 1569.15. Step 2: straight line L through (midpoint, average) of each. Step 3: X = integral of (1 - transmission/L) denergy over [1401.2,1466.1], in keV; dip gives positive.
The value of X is -4.5 keV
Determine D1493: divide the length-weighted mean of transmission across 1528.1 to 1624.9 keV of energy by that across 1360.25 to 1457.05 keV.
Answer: 0.85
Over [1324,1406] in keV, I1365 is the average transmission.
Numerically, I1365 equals 69.4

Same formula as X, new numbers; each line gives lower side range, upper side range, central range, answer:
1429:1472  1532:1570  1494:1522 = 1.9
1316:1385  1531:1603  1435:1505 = -4.0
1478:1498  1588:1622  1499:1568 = 6.8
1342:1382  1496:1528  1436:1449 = -0.7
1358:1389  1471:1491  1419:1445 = 0.3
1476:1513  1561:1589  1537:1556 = 1.5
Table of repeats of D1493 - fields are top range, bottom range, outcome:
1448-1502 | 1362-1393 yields 0.99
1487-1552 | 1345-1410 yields 0.87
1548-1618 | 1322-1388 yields 0.85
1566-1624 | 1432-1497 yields 0.85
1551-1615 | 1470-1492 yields 0.81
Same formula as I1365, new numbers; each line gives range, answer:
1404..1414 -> 72.2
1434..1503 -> 68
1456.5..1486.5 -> 69.1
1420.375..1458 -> 68.3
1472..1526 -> 64.3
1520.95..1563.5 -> 59.8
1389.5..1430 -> 71.2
